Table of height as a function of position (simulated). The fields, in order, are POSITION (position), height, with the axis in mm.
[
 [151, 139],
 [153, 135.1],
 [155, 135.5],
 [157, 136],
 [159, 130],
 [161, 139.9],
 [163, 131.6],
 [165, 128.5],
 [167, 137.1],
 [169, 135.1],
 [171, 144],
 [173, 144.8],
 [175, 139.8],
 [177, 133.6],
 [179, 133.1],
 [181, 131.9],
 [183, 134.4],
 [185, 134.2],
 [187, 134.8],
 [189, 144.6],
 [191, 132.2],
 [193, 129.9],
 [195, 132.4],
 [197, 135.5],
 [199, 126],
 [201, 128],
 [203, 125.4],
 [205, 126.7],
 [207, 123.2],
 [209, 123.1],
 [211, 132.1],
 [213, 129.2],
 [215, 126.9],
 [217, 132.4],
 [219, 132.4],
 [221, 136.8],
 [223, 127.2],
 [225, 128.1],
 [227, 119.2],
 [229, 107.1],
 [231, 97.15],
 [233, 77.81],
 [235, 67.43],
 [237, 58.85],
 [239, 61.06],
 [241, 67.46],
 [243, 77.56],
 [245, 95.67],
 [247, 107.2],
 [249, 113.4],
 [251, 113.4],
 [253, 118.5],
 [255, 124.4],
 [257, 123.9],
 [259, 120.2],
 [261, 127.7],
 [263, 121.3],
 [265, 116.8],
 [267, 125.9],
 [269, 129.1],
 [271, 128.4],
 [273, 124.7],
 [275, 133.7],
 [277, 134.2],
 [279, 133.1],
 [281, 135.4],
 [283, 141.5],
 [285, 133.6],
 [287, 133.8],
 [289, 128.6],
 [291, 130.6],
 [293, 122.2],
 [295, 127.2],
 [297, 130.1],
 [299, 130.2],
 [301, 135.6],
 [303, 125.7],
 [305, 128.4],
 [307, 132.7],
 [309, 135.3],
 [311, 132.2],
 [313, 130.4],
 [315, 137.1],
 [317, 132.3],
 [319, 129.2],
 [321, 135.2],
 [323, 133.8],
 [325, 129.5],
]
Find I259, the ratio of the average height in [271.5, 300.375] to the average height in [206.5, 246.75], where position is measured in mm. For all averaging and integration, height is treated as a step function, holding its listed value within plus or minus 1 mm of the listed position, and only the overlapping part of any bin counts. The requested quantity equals 1.2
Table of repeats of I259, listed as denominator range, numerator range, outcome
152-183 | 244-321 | 0.94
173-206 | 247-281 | 0.93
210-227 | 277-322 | 1.01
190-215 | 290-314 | 1.01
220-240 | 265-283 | 1.33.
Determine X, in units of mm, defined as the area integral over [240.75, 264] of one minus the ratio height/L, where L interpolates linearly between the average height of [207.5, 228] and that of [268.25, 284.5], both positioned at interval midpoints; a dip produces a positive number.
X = 3.6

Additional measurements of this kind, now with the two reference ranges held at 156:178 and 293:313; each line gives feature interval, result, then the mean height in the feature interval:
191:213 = 1.0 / 128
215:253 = 8.9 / 102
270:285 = -0.2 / 133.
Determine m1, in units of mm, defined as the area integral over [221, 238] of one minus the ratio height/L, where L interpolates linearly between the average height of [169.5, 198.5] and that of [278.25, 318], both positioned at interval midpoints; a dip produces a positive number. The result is 4.3 mm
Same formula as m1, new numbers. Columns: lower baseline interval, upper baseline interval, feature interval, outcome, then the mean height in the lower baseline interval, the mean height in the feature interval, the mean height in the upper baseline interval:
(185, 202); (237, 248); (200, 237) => -3.9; 133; 117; 79.7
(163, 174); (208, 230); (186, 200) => -0.1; 137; 134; 127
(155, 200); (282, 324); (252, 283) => 1.3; 135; 127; 132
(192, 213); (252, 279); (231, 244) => 5.8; 128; 70.6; 126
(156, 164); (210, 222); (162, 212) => 0.1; 134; 133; 132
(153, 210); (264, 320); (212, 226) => 0.2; 133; 130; 131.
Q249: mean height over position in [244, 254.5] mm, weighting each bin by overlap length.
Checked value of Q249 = 110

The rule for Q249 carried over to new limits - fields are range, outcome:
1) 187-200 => 134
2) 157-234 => 129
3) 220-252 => 97.2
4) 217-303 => 117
